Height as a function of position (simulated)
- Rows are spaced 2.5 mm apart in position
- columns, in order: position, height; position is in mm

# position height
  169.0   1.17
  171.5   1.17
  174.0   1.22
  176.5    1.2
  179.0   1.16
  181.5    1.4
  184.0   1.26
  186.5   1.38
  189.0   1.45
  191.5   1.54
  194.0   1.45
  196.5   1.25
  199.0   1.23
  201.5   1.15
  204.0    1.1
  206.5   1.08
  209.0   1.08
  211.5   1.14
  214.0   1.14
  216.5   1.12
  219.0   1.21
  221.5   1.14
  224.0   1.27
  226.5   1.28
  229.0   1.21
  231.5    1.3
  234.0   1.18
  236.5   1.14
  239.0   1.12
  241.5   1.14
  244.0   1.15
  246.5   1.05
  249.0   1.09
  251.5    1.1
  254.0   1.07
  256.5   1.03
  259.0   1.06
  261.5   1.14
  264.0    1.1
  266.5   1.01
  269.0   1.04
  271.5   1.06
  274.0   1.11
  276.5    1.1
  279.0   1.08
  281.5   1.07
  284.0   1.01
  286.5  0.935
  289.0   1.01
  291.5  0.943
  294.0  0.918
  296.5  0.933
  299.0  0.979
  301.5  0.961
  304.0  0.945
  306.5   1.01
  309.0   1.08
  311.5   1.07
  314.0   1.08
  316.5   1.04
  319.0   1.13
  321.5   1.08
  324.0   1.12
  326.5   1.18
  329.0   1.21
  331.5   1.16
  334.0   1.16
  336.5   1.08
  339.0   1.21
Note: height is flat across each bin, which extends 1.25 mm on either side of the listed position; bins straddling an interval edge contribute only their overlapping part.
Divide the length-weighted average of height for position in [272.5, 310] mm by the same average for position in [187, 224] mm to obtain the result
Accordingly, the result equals 0.82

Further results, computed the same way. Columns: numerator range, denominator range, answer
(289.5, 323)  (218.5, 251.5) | 0.87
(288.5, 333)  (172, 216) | 0.84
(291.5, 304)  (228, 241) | 0.80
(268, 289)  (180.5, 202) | 0.78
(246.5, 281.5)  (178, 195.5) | 0.78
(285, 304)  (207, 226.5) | 0.82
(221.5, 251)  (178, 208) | 0.91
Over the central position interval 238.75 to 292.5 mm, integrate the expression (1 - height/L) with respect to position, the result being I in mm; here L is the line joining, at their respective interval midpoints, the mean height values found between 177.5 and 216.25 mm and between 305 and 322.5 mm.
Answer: 3.7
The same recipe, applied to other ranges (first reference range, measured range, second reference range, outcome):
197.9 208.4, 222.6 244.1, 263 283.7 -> -1.8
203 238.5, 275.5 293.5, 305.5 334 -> 1.8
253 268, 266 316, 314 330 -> 3.5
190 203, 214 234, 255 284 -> 0.2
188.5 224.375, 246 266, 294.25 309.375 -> 0.2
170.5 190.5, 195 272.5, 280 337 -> 3.3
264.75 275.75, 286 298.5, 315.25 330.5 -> 1.6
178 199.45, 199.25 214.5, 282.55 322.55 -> 2.1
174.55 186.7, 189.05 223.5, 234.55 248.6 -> -0.1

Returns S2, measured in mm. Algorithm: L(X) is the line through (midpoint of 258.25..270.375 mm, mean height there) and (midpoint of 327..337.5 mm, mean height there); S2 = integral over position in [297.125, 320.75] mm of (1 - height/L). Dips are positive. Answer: 2.0 mm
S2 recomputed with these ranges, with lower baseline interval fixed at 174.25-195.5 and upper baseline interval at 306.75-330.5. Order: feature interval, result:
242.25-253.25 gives 1.2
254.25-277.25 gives 2.5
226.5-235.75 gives 0.2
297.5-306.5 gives 1.3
